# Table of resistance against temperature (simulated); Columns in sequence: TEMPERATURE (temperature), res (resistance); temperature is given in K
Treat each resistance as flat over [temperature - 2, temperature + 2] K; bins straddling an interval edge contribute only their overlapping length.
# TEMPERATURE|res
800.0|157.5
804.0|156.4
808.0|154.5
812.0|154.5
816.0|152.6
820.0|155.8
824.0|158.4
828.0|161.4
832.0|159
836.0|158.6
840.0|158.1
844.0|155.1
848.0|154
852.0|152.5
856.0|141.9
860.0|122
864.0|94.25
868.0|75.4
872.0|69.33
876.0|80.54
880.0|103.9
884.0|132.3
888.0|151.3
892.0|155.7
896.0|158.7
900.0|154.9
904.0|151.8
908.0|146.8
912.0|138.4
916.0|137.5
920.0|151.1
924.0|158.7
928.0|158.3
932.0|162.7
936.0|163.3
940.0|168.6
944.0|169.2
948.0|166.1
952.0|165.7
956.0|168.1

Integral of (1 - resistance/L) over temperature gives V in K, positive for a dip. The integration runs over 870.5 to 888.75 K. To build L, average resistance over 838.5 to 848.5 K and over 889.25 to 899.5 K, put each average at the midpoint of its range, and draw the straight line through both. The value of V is 5.9 K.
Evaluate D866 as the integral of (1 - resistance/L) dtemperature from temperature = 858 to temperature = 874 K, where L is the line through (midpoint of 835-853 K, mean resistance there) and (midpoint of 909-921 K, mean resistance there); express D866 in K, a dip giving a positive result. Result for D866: 6.5 K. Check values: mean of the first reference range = 156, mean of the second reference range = 142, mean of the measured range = 90.2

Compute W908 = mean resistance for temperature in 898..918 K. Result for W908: 146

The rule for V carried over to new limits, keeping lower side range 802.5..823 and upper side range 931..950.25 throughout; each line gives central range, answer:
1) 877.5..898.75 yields 2.9 K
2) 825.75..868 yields 4.1 K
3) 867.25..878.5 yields 5.9 K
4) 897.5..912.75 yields 1.3 K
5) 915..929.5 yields 1.1 K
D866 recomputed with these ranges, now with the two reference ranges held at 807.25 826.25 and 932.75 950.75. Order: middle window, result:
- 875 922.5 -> 6.6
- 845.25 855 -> 0.4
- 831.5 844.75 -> -0.1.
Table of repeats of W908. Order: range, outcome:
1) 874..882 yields 92.2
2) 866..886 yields 92.3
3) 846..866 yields 133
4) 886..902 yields 155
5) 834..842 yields 158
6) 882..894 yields 146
